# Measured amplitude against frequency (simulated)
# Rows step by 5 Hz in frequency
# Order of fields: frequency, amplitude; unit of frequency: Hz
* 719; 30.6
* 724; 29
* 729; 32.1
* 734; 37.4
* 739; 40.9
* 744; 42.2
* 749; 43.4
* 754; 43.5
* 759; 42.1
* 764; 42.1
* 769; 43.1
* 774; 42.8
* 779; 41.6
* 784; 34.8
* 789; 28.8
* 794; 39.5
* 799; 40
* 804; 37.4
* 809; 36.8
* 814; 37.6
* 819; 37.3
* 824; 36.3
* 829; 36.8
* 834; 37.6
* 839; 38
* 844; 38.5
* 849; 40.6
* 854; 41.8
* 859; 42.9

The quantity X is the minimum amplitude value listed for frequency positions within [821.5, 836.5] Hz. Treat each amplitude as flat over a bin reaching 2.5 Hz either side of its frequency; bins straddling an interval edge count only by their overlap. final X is 36.3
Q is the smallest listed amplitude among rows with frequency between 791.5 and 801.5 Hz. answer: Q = 39.5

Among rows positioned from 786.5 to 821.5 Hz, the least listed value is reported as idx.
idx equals 28.8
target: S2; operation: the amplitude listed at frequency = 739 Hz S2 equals 40.9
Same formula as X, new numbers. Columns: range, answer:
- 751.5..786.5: 34.8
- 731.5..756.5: 37.4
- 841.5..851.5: 38.5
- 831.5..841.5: 37.6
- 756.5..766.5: 42.1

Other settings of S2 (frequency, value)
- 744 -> 42.2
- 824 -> 36.3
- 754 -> 43.5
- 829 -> 36.8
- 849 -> 40.6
